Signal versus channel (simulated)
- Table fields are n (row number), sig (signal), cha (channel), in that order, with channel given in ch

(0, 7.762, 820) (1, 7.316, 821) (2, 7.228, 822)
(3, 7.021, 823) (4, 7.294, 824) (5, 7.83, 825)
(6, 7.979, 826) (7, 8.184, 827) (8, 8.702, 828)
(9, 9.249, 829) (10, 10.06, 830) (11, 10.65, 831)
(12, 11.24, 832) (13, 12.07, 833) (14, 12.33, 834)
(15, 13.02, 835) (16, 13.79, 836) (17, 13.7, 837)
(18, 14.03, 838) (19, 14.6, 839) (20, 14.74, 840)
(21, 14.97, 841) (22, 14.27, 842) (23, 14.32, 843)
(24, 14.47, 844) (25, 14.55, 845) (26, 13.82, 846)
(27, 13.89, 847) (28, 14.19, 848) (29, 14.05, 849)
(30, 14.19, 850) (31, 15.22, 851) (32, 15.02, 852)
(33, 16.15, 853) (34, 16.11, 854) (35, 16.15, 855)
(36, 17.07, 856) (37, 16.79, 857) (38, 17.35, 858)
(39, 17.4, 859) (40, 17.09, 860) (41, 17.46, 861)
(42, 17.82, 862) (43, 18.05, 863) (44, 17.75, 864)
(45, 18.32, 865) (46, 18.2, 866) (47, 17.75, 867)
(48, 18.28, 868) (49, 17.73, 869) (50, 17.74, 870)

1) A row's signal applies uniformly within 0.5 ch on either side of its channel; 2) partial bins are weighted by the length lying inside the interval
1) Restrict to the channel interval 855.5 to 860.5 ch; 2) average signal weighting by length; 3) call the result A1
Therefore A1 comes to 17.1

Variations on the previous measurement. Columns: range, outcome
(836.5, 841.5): 14.4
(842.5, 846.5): 14.3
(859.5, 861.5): 17.3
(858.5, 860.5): 17.2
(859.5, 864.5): 17.6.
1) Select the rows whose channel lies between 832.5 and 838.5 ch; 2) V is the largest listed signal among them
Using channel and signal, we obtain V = 14.03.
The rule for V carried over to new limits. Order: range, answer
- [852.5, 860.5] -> 17.4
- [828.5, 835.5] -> 13.02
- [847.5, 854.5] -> 16.15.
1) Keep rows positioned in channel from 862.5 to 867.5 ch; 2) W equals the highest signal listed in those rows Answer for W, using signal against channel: 18.32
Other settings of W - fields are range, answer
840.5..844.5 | 14.97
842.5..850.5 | 14.55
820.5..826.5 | 7.979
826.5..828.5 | 8.702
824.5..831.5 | 10.65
